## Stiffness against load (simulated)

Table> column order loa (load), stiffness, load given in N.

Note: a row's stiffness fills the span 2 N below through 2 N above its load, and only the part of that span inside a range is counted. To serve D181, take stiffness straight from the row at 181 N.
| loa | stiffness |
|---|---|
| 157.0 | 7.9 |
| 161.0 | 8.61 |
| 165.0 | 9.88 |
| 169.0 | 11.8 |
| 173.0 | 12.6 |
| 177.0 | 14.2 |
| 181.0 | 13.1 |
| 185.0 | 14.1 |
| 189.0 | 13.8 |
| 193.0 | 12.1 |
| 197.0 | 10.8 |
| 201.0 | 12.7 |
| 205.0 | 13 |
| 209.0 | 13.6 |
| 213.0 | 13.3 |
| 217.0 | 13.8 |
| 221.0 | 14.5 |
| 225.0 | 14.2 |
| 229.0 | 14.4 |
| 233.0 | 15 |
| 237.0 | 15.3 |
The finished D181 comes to 13.1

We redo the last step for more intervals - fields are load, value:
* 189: 13.8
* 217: 13.8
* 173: 12.6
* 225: 14.2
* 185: 14.1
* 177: 14.2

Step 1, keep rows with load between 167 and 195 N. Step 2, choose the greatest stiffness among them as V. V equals 14.2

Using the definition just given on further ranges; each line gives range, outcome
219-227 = 14.5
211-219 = 13.8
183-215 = 14.1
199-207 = 13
